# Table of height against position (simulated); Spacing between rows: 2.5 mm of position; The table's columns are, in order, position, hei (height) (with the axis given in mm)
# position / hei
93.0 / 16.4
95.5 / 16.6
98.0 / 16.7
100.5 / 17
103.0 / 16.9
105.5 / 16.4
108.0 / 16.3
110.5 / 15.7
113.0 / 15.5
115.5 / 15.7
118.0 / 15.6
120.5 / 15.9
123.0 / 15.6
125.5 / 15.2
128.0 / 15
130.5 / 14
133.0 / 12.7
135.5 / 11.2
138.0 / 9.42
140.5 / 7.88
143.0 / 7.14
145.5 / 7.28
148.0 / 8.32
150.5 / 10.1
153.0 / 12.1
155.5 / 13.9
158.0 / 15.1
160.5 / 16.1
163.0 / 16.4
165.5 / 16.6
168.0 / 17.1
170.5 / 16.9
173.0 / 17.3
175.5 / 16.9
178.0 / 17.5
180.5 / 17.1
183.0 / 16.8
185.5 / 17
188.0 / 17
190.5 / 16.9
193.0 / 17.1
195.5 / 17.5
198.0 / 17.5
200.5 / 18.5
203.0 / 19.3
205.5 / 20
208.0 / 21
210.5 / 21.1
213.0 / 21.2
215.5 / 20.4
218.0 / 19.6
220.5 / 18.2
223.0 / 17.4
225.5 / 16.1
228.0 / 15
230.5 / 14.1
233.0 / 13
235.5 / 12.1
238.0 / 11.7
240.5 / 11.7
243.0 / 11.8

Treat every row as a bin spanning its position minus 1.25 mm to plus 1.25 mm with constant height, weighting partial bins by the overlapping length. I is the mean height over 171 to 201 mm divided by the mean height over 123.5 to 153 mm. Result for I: 1.6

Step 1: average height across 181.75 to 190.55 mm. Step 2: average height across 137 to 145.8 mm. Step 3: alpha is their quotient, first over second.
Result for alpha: 2.1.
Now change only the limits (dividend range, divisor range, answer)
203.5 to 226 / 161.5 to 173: 1.16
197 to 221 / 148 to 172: 1.35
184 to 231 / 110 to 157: 1.46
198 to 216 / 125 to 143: 1.71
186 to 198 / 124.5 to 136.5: 1.26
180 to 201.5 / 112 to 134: 1.15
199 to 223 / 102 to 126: 1.24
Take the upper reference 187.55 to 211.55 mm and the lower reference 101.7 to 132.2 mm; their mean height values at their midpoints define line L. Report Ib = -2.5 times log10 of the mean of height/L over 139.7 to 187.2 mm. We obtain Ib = 0.22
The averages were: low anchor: 15.6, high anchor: 18.6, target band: 14.2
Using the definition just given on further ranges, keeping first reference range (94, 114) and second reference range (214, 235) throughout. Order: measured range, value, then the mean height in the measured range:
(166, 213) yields -0.09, 18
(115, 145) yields 0.28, 12.7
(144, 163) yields 0.34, 12.1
